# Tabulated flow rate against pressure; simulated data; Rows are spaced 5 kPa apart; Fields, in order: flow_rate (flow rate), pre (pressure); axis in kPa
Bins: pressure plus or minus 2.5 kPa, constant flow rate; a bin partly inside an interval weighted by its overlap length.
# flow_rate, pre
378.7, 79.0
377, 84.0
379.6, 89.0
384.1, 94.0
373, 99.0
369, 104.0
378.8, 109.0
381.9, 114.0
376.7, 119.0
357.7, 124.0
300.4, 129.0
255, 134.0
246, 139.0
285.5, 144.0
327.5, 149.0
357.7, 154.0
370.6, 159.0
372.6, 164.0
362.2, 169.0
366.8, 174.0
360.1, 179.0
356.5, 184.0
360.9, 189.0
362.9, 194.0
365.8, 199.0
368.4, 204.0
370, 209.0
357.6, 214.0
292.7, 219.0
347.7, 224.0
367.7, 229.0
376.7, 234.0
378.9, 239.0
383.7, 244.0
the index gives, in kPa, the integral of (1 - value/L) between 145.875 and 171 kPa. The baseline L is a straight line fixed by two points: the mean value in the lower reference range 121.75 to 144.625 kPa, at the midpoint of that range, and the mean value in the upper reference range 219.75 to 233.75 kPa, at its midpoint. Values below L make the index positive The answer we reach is -4.1 kPa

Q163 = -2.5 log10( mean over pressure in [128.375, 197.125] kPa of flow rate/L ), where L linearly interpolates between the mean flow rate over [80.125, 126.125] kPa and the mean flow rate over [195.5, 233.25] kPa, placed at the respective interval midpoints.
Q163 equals 0.09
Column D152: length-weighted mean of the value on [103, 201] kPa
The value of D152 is 345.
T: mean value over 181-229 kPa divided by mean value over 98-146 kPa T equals 1.1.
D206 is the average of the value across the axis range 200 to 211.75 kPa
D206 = 369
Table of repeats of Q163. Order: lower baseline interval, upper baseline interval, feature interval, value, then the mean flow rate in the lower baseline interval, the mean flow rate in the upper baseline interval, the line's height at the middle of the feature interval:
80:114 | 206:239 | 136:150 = 0.30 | 377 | 354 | 369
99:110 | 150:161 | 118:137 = 0.16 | 373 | 359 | 367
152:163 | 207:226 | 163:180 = -0.02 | 366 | 341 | 360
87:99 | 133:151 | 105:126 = -0.12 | 380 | 279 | 334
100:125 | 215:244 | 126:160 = 0.21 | 374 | 356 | 369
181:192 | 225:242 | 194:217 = 0.00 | 359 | 372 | 364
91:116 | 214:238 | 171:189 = 0.00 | 377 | 349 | 360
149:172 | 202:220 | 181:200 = -0.02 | 362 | 351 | 355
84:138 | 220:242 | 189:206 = -0.01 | 354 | 363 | 360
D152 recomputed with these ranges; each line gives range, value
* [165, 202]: 363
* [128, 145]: 268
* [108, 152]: 322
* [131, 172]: 322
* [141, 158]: 325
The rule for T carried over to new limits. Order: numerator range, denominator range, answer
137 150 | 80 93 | 0.75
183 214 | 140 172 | 1.07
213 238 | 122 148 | 1.21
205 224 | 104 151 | 1.05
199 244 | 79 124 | 0.95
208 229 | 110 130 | 0.95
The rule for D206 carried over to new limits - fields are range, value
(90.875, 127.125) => 373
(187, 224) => 354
